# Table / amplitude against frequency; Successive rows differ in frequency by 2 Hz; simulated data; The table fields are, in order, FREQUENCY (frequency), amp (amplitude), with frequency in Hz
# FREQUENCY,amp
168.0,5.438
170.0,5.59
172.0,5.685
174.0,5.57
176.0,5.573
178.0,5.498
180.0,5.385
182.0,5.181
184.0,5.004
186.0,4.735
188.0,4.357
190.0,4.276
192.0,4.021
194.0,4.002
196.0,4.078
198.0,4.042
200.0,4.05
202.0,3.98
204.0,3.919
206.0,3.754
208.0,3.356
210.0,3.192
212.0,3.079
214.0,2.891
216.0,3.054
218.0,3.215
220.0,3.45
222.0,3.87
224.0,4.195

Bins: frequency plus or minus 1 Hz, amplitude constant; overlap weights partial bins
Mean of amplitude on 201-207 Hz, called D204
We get 3.88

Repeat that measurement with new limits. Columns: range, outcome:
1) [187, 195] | 4.16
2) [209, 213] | 3.14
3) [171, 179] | 5.58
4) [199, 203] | 4.01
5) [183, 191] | 4.59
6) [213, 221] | 3.15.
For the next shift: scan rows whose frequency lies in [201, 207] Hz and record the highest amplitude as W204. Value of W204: 3.98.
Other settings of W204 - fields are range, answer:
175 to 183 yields 5.573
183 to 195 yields 5.004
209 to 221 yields 3.45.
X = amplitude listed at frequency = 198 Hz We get 4.042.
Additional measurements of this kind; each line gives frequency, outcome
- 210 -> 3.192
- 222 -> 3.87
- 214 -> 2.891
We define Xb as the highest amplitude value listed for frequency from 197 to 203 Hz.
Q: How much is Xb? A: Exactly 4.05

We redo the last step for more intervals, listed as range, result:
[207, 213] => 3.356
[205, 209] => 3.754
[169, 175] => 5.685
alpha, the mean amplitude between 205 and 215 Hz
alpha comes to 3.25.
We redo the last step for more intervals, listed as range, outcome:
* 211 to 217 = 3.01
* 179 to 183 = 5.28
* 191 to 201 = 4.04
